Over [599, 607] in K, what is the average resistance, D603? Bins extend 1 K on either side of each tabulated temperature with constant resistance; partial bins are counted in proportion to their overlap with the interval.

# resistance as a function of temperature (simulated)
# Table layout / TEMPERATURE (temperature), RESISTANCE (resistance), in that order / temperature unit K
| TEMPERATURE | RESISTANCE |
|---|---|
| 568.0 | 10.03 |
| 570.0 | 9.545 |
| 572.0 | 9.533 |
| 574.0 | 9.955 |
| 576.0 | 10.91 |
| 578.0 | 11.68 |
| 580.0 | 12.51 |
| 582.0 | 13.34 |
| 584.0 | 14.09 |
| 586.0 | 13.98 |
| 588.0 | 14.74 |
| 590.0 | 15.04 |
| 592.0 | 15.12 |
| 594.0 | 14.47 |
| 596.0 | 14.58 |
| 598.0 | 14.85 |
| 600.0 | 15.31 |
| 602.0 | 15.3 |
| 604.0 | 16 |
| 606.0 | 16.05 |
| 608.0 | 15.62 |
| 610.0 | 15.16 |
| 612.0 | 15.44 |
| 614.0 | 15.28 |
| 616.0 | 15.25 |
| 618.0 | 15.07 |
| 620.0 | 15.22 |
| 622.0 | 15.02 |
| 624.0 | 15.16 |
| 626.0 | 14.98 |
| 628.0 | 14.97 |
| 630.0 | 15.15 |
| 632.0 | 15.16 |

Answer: 15.7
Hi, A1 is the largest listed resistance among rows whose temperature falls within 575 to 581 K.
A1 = 12.51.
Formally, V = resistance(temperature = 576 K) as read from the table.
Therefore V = 10.91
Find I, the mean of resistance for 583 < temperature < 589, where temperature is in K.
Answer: 14.3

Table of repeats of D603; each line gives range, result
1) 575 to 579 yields 11.3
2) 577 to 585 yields 12.9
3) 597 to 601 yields 15.1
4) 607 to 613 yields 15.4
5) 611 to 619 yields 15.3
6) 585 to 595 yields 14.7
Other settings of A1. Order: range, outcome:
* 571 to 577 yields 10.91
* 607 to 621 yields 15.62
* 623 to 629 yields 15.16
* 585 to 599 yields 15.12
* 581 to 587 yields 14.09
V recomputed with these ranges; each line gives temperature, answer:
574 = 9.955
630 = 15.15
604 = 16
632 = 15.16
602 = 15.3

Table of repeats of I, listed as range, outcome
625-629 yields 15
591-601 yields 14.9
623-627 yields 15.1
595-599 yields 14.7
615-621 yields 15.2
